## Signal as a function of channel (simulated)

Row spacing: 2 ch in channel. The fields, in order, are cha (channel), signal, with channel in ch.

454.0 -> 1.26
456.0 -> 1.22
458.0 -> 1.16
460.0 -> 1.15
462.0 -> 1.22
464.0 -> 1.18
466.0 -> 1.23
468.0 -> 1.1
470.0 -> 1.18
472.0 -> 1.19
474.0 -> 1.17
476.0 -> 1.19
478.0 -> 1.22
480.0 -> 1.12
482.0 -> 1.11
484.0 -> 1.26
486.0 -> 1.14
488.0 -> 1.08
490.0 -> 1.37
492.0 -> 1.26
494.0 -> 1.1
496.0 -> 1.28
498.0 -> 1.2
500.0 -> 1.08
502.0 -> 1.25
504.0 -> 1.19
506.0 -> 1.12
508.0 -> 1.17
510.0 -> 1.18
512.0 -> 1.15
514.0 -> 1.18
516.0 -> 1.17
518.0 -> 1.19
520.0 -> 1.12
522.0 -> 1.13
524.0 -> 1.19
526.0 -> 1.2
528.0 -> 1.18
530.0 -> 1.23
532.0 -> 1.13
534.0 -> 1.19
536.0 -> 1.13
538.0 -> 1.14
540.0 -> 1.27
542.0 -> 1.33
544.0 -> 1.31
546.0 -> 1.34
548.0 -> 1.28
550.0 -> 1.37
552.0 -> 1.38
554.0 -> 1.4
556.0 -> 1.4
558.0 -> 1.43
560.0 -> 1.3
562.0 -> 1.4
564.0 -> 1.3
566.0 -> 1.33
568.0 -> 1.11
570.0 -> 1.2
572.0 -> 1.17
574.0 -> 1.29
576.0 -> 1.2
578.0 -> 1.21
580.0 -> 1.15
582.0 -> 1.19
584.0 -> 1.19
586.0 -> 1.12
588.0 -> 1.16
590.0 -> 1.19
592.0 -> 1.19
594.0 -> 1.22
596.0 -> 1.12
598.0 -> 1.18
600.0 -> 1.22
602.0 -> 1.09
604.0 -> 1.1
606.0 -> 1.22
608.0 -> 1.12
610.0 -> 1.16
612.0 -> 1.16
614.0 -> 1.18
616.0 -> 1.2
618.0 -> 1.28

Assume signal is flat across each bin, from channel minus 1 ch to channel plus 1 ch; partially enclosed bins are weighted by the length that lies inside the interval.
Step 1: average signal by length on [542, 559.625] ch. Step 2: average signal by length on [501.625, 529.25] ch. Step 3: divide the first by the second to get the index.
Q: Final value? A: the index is 1.16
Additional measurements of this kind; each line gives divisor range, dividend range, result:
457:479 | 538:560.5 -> 1.13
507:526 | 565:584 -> 1.03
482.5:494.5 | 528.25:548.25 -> 1.02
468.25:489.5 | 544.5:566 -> 1.16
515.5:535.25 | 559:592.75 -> 1.04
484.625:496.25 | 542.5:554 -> 1.12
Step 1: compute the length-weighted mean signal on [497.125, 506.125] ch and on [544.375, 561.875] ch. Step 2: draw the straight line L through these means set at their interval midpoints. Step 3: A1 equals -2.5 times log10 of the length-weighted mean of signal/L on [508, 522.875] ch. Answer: 0.06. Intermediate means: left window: 1.17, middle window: 1.16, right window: 1.36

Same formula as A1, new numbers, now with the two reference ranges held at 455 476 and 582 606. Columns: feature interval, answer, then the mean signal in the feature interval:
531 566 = -0.11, 1.3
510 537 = 0.00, 1.17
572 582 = -0.04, 1.21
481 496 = -0.02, 1.19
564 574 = -0.05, 1.22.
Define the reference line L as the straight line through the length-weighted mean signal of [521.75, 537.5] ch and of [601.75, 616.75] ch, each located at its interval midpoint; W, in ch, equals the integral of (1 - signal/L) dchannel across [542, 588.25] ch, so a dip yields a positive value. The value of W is -4.3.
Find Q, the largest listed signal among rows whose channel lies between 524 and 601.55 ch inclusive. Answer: 1.43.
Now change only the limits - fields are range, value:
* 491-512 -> 1.28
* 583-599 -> 1.22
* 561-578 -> 1.4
